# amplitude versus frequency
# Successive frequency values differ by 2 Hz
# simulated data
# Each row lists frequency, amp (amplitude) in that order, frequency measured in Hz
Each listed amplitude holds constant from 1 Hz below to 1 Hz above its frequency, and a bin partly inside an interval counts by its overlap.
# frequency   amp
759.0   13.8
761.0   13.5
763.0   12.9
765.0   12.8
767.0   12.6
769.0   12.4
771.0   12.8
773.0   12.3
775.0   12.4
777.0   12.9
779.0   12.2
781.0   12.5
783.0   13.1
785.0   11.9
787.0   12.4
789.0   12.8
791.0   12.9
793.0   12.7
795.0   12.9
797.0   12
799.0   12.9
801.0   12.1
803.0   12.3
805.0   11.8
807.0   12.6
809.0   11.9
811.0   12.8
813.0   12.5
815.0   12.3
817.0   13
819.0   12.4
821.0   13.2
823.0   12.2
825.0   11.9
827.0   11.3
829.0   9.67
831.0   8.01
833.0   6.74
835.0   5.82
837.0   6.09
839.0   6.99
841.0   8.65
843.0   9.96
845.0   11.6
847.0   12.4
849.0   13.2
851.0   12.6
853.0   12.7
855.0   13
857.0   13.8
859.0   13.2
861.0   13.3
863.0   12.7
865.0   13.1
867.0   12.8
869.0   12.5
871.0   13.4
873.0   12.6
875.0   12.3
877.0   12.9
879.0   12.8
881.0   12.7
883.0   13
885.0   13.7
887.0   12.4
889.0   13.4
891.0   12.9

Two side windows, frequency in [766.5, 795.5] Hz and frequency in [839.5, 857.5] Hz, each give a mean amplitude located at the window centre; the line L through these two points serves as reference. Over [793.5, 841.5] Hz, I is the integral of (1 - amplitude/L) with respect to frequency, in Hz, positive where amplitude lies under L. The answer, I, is 4.8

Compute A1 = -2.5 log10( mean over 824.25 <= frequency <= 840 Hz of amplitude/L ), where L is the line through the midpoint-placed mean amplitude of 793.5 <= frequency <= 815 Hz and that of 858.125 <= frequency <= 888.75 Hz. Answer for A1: 0.46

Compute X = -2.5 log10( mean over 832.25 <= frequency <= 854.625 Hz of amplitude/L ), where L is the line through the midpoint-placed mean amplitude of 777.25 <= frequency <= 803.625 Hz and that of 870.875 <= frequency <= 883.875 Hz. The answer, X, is 0.28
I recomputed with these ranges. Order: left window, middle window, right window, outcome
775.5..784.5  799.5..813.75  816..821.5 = 0.52 Hz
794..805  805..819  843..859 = -0.02 Hz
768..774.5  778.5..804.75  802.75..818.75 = -0.11 Hz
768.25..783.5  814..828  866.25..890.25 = 0.41 Hz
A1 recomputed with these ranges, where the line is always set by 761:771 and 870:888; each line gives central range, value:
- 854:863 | -0.03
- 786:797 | 0.01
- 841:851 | 0.11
